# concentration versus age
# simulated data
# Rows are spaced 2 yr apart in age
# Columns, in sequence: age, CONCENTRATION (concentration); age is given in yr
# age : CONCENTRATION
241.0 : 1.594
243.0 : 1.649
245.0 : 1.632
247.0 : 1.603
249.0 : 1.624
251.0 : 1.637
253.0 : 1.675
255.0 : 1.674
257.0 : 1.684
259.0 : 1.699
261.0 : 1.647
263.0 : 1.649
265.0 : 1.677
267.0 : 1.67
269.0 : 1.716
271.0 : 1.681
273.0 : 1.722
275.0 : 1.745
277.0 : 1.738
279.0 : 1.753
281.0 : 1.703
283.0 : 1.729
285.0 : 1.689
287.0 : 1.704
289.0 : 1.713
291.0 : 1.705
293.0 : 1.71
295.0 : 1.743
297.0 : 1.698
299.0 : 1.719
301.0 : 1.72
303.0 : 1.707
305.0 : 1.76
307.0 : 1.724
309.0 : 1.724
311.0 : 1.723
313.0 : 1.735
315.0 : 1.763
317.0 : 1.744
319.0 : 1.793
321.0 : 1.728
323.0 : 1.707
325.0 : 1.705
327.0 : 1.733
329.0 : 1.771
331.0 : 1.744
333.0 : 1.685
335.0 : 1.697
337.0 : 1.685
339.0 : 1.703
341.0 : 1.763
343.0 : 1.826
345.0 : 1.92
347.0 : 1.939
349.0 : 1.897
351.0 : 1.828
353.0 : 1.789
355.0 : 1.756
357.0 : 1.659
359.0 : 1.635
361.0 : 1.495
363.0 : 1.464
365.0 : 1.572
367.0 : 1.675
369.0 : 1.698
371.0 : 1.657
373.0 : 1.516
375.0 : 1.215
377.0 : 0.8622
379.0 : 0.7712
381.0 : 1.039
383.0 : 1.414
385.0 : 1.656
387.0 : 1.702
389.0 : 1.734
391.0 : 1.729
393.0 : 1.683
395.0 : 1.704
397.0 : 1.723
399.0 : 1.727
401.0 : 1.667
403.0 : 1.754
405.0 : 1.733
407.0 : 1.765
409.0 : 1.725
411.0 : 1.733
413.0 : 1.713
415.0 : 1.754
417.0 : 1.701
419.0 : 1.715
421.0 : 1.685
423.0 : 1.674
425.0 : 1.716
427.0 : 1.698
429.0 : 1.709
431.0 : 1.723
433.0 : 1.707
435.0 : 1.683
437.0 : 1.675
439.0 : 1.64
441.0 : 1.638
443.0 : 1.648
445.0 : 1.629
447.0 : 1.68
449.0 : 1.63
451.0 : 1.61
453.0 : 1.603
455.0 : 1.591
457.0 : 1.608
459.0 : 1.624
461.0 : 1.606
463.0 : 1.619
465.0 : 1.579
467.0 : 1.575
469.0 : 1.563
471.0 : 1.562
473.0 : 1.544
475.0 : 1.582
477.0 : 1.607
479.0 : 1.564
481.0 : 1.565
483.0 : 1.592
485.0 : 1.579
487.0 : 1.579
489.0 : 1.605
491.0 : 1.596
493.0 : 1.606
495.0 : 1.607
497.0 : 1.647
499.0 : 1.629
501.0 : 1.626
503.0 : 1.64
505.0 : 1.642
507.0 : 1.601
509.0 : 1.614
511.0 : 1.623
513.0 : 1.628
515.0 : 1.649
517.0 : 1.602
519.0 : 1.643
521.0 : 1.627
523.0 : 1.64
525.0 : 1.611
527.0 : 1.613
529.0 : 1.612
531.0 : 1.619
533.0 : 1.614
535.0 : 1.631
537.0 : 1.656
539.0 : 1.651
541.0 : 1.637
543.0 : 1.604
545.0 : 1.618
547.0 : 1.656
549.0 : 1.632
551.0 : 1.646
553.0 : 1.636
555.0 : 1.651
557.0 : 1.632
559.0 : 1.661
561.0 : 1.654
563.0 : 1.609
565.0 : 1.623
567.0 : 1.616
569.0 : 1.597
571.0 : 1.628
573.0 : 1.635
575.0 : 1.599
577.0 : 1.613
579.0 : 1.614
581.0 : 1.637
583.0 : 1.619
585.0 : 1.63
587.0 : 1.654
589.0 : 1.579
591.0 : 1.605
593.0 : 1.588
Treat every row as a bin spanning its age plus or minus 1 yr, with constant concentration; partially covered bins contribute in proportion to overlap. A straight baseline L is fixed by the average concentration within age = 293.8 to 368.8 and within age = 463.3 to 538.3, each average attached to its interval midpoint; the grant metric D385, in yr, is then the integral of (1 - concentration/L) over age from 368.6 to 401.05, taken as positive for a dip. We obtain 3.8 yr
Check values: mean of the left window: 1.73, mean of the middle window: 1.49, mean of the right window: 1.61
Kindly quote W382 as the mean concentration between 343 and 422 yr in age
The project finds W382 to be 1.63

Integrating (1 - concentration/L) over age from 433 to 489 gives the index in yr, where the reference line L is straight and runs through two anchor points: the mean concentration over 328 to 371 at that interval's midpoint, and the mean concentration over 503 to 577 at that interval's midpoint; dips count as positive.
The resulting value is 2.0 yr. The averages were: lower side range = 1.72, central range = 1.61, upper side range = 1.63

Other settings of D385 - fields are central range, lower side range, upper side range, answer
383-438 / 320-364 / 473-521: -0.9 yr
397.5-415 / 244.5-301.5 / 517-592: -0.7 yr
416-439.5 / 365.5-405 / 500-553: -2.1 yr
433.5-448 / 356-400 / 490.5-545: -0.9 yr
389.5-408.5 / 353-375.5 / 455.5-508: -1.5 yr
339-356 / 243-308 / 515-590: -1.6 yr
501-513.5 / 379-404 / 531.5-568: 0.0 yr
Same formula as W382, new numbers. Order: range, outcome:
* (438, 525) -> 1.61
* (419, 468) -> 1.65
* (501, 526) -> 1.63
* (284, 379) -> 1.68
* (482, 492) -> 1.59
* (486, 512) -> 1.62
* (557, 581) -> 1.62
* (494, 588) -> 1.63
